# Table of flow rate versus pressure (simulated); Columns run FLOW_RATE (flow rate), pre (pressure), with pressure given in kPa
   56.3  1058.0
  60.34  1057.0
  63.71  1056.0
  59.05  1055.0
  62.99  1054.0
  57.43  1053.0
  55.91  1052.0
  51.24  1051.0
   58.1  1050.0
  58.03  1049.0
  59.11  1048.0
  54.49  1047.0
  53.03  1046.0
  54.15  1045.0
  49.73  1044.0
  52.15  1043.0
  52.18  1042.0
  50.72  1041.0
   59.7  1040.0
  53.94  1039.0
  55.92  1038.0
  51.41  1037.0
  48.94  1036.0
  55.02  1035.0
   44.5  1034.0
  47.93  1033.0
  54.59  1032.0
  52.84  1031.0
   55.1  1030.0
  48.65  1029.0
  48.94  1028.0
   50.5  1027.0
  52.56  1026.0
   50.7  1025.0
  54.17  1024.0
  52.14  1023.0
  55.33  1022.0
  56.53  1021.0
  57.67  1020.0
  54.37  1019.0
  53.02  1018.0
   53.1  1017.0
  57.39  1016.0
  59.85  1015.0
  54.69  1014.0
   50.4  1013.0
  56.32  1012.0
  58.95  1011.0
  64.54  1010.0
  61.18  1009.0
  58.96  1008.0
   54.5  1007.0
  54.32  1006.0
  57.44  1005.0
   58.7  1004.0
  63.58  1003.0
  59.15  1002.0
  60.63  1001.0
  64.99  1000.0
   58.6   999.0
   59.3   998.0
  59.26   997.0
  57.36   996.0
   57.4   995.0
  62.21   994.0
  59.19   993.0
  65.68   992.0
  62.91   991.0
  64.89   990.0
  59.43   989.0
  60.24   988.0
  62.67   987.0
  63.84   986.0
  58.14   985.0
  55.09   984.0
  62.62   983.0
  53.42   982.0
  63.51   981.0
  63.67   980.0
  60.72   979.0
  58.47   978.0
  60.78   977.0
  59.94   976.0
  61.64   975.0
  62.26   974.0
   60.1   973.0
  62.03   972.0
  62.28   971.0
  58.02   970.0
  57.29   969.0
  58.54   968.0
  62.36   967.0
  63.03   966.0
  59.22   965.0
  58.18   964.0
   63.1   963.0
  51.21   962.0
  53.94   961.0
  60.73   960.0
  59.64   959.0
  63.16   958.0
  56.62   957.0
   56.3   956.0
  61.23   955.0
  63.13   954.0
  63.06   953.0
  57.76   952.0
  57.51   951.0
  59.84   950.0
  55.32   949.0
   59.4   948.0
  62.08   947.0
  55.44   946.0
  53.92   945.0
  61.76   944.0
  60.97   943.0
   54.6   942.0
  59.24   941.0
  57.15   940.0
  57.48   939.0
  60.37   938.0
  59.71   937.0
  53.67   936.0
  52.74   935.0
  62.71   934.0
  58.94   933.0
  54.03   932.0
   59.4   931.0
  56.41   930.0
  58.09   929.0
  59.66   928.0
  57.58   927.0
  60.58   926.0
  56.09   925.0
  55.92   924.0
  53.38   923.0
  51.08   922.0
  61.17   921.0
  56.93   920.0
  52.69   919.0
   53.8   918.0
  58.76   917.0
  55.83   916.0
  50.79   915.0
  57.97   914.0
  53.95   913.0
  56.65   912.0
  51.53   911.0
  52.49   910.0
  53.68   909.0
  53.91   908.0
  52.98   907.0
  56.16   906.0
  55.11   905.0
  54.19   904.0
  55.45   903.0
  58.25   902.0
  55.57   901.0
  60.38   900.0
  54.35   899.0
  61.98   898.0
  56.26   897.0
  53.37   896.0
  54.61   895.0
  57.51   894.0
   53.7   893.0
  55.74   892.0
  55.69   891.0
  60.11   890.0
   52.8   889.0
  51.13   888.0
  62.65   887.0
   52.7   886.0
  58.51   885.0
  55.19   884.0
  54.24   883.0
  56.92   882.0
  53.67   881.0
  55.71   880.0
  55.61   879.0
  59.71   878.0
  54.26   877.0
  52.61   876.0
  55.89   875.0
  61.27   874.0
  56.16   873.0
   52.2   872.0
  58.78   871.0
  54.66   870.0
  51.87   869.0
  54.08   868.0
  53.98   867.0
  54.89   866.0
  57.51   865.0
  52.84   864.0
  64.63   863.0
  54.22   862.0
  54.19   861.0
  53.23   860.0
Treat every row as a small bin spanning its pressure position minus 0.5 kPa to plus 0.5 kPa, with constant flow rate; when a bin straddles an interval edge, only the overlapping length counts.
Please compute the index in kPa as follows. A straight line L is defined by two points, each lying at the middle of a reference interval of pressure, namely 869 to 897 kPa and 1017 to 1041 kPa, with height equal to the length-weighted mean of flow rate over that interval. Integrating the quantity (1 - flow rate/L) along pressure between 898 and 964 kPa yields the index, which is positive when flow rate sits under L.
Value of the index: -2.85 kPa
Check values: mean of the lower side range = 55.7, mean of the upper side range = 52.8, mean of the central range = 57.1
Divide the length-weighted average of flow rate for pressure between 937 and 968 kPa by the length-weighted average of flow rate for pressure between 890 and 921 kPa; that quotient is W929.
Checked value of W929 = 1.1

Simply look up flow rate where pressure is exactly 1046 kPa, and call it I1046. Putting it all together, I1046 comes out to 53.03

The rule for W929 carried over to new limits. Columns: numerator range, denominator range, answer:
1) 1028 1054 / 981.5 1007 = 0.89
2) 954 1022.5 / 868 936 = 1.06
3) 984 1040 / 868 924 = 1.02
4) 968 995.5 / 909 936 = 1.08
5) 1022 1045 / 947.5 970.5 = 0.88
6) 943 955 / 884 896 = 1.06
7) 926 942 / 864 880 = 1.04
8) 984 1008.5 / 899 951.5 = 1.06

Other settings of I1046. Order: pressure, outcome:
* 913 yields 53.95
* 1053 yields 57.43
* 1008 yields 58.96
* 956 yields 56.3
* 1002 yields 59.15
